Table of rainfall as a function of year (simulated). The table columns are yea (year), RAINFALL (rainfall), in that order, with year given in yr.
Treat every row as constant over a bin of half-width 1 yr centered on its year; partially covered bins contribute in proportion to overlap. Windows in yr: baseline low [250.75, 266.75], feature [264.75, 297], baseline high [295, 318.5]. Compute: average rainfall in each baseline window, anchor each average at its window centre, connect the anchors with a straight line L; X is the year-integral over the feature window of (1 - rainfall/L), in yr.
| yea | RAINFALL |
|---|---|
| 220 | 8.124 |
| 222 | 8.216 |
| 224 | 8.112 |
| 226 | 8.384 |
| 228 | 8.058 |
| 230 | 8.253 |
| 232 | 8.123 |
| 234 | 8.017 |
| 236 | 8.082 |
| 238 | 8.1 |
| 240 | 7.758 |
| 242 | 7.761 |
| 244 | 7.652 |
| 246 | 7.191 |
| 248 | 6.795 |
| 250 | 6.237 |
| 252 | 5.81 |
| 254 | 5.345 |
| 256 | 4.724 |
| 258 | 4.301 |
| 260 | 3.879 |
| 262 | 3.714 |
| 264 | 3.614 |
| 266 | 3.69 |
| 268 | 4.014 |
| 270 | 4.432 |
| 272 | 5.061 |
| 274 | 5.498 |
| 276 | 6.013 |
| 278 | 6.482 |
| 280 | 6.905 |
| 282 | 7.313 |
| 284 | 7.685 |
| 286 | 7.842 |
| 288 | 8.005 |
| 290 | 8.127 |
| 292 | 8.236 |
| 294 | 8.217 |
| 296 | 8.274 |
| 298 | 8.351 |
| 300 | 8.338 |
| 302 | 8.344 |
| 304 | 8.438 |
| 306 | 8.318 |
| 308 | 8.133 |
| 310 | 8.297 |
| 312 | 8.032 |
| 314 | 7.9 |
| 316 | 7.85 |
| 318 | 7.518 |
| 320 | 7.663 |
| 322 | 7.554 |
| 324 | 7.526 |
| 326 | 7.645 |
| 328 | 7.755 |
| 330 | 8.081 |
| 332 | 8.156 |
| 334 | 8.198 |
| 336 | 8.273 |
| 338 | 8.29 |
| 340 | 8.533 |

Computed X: -1.81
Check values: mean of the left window 4.42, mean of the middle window 6.59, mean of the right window 8.16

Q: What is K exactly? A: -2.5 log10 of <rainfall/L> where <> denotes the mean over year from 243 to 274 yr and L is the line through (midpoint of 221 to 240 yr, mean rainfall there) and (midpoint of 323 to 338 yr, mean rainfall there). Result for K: 0.498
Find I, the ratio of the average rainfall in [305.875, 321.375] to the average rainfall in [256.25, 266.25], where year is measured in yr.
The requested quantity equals 2.03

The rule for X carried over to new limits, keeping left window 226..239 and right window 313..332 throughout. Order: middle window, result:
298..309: -0.69 yr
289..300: -0.54 yr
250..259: 3.20 yr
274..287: 1.64 yr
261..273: 5.85 yr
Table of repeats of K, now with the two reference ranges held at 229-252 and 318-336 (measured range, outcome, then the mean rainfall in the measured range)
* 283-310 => -0.06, 8.18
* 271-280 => 0.29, 5.89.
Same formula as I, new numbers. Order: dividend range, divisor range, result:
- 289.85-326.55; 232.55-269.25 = 1.35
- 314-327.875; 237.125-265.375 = 1.30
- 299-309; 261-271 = 2.14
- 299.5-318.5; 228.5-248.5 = 1.04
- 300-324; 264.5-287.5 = 1.36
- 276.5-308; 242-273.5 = 1.52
